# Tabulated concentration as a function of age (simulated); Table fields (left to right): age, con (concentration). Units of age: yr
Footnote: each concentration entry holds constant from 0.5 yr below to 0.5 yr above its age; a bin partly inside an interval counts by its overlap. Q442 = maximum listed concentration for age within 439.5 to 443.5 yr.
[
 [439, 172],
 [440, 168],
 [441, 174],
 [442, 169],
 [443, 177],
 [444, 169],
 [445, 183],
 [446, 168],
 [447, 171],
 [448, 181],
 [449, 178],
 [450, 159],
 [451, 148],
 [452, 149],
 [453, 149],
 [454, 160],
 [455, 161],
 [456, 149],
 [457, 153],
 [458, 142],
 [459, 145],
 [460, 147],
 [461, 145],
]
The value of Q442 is 177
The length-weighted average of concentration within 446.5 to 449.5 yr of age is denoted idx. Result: 177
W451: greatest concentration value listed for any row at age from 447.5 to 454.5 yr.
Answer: 181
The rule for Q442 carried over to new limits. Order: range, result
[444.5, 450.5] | 183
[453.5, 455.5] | 161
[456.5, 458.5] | 153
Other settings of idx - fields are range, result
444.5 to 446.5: 176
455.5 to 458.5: 148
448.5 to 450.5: 168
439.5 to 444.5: 171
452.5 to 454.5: 154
